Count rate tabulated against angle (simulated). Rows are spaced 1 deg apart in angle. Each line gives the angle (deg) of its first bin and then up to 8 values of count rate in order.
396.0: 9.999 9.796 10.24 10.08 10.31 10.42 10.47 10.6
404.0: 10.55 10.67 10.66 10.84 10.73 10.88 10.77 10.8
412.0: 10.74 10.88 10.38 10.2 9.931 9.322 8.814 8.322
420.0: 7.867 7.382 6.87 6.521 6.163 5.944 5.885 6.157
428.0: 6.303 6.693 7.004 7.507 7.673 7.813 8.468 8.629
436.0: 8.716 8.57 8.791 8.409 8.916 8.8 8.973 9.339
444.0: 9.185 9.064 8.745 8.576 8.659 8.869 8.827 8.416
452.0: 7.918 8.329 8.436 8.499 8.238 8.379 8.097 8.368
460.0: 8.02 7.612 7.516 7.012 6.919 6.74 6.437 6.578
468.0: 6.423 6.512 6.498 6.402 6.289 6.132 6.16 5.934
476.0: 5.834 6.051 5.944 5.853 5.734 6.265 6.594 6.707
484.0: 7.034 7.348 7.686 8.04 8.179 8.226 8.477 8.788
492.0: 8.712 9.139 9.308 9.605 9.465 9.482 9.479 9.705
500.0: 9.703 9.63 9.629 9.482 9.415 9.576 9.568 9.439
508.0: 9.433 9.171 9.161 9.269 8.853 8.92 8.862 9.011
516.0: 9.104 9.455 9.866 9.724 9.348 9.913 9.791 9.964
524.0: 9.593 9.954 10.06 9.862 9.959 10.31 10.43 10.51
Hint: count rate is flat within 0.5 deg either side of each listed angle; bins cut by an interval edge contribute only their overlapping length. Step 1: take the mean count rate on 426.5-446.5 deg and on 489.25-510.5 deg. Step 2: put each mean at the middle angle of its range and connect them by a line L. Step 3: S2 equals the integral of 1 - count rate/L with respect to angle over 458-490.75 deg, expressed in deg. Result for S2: 7.3 deg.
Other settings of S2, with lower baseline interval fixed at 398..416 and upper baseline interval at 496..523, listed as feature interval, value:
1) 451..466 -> 3.2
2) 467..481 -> 5.2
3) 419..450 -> 7.1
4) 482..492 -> 1.9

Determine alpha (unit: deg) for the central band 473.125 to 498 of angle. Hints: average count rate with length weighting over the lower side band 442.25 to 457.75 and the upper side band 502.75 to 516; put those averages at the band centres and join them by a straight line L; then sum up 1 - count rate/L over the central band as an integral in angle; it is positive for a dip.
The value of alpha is 4.0 deg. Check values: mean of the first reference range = 8.63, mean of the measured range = 7.54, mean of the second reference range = 9.23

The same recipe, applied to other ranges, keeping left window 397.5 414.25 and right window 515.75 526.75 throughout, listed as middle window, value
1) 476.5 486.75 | 3.5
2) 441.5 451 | 1.3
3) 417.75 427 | 3.1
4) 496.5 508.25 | 0.4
